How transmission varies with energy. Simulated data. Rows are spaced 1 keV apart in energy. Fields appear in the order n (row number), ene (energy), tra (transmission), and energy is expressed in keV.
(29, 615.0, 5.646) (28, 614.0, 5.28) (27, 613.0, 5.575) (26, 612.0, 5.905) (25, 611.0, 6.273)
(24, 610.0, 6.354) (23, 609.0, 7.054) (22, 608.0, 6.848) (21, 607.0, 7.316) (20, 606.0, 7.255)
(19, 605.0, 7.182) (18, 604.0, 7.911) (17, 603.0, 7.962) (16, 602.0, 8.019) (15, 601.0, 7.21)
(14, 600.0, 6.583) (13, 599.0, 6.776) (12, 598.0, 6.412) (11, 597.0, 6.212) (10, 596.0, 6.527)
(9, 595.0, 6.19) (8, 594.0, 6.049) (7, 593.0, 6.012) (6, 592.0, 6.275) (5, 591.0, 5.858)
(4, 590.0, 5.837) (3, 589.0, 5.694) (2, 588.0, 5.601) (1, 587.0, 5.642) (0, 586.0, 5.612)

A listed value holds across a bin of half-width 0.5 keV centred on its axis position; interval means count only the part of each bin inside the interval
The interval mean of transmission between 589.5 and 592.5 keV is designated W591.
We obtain 5.99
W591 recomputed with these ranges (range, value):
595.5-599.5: 6.48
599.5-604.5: 7.54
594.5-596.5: 6.36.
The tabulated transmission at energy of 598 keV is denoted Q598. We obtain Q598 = 6.412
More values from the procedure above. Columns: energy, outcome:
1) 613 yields 5.575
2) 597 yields 6.212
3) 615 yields 5.646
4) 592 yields 6.275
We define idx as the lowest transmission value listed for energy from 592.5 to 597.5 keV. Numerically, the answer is 6.012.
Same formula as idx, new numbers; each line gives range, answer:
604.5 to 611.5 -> 6.273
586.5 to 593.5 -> 5.601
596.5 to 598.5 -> 6.212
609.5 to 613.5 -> 5.575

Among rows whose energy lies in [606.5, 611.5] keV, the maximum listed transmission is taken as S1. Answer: 7.316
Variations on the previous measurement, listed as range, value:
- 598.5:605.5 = 8.019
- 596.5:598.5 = 6.412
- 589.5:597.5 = 6.527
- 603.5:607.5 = 7.911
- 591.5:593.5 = 6.275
